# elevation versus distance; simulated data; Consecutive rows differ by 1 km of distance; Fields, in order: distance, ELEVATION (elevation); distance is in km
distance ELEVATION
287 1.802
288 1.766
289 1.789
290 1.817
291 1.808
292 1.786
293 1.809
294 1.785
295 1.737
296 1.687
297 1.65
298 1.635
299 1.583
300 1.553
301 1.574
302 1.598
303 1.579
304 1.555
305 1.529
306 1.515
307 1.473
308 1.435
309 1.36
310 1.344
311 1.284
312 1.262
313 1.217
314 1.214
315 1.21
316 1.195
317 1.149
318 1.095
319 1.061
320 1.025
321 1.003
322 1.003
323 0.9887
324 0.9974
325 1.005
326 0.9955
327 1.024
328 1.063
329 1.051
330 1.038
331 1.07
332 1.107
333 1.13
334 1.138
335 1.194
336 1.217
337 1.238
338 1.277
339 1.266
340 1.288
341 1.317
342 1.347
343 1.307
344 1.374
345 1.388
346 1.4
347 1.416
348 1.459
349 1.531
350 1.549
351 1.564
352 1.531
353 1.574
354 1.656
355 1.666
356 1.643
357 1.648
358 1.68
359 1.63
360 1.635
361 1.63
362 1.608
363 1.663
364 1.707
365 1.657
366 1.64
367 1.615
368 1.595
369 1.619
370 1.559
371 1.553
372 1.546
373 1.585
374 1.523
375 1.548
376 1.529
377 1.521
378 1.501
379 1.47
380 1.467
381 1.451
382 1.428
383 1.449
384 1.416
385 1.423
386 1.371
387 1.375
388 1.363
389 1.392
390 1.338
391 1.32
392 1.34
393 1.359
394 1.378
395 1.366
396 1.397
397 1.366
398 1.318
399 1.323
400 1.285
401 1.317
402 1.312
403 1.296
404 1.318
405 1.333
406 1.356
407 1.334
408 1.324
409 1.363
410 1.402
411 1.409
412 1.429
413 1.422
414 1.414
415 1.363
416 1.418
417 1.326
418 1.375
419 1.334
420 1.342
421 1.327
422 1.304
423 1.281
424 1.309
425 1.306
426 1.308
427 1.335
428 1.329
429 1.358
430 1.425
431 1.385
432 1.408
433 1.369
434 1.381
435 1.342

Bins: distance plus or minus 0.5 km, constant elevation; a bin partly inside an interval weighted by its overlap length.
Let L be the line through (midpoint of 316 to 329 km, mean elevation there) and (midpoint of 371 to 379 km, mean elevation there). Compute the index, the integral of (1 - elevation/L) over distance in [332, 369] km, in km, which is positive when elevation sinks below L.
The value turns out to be -4.7 km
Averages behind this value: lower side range 1.04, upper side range 1.53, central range 1.47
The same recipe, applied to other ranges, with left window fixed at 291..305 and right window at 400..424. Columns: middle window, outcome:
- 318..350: 7.6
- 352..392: -2.1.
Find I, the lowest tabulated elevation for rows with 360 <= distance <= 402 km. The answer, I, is 1.285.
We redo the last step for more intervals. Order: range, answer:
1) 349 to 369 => 1.531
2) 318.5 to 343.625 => 0.9887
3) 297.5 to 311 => 1.284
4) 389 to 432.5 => 1.281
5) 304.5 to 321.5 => 1.003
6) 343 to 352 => 1.307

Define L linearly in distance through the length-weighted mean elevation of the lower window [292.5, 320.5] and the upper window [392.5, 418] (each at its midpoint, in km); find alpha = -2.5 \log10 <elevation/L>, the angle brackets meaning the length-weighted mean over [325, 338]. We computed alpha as 0.26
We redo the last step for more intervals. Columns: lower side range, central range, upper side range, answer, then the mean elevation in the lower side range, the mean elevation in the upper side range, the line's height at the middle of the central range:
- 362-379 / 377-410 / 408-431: 0.079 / 1.58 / 1.36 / 1.48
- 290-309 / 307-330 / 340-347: 0.306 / 1.63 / 1.35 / 1.51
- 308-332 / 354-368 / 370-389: -0.205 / 1.12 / 1.47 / 1.36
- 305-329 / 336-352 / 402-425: -0.130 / 1.18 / 1.35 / 1.22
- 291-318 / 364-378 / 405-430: -0.123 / 1.49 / 1.35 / 1.41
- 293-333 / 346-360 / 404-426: -0.190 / 1.3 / 1.35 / 1.32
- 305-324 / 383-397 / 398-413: -0.042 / 1.22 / 1.34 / 1.32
